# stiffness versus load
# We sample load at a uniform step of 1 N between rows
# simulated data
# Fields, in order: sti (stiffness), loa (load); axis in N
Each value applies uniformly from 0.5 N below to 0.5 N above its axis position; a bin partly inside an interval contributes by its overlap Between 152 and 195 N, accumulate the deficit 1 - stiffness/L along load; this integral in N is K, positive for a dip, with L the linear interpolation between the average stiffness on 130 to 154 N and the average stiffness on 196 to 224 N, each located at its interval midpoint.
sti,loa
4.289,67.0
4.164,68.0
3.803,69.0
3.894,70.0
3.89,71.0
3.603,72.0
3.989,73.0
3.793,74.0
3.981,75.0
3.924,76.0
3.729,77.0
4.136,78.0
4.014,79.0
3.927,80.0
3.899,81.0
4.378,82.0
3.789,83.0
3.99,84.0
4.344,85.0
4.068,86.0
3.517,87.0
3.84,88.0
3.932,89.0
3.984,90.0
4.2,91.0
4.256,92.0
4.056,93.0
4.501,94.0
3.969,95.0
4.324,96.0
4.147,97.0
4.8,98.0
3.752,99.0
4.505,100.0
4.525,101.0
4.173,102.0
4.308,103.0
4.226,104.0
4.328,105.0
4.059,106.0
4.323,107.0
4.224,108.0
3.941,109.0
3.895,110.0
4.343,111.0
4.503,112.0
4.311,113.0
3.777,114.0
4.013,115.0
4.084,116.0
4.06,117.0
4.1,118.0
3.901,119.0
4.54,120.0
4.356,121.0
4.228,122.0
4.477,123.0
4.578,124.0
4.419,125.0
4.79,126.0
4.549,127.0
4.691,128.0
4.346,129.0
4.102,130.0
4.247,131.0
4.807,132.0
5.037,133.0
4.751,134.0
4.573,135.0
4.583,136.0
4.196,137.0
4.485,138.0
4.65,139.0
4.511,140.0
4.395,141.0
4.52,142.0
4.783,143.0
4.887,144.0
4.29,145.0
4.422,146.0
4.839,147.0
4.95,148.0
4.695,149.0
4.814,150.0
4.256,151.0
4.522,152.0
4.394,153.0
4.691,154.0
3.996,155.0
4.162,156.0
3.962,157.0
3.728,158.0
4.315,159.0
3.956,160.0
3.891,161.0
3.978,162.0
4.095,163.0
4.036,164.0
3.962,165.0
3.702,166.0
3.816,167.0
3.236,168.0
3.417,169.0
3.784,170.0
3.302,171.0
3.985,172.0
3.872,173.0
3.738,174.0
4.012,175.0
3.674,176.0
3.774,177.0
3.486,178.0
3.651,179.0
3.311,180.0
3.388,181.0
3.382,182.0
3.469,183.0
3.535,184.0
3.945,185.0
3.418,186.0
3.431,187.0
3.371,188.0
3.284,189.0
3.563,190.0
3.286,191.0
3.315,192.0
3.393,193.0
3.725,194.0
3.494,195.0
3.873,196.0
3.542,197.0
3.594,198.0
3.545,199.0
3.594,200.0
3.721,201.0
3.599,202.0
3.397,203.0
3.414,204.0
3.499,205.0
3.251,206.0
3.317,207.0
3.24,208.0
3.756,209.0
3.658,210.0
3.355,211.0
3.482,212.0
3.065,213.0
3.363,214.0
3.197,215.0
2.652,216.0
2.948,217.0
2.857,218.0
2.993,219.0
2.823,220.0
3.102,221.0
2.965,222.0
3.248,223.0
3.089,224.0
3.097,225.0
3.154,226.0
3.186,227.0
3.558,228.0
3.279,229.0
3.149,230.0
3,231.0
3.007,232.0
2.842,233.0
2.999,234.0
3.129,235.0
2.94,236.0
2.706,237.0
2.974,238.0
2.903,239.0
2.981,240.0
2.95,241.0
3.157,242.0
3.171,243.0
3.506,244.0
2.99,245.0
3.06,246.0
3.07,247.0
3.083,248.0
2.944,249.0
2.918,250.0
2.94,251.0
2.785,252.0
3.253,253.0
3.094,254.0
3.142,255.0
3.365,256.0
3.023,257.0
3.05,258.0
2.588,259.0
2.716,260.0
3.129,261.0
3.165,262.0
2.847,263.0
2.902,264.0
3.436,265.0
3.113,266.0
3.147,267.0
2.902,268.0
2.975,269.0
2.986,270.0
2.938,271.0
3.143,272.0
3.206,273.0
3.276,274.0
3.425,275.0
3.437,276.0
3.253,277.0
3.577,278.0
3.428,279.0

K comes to 2.8 N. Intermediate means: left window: 4.58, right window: 3.31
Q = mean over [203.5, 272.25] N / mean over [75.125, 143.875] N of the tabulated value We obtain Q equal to 0.73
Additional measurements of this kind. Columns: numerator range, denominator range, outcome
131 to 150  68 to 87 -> 1.17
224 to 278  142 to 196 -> 0.79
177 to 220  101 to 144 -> 0.78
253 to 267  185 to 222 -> 0.91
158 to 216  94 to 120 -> 0.85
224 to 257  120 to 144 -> 0.68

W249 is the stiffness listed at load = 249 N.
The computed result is 2.944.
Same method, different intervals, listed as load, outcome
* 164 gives 4.036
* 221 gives 3.102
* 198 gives 3.594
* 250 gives 2.918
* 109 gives 3.941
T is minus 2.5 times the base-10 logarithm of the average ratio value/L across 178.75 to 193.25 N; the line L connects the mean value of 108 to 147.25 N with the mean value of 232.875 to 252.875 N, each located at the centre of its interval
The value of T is 0.08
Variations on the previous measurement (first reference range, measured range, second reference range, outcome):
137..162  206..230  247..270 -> 0.11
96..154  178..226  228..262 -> 0.05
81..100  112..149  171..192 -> -0.15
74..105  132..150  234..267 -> -0.23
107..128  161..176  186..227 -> -0.01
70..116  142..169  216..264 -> -0.16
